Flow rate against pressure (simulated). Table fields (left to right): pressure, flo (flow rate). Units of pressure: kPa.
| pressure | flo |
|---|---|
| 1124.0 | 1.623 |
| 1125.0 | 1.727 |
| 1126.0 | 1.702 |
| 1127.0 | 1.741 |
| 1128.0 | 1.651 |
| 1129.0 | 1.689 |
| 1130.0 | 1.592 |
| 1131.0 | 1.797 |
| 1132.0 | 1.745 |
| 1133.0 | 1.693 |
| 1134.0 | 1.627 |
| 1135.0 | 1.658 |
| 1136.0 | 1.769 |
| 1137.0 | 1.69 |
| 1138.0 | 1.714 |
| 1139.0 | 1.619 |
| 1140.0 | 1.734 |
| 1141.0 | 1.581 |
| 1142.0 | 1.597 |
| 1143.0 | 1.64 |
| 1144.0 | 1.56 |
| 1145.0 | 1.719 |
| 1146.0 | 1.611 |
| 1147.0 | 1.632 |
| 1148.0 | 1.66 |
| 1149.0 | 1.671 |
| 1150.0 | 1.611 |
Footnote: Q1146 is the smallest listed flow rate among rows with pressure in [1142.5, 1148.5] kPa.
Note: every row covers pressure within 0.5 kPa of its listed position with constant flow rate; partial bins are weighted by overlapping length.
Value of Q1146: 1.56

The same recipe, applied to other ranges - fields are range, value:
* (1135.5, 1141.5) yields 1.581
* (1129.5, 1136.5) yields 1.592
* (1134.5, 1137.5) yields 1.658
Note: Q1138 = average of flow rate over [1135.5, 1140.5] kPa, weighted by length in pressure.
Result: 1.71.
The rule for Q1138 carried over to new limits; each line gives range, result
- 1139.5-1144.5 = 1.62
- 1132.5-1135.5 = 1.66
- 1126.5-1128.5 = 1.7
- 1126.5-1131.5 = 1.69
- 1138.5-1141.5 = 1.64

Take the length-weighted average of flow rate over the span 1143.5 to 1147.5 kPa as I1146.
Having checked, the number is 1.63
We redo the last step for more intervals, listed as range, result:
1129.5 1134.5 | 1.69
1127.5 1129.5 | 1.67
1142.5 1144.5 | 1.6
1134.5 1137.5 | 1.71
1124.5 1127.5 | 1.72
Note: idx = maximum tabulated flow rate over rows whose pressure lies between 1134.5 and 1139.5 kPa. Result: 1.769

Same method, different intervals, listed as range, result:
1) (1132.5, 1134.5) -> 1.693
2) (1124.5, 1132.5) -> 1.797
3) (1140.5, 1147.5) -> 1.719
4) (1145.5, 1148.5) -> 1.66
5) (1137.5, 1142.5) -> 1.734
